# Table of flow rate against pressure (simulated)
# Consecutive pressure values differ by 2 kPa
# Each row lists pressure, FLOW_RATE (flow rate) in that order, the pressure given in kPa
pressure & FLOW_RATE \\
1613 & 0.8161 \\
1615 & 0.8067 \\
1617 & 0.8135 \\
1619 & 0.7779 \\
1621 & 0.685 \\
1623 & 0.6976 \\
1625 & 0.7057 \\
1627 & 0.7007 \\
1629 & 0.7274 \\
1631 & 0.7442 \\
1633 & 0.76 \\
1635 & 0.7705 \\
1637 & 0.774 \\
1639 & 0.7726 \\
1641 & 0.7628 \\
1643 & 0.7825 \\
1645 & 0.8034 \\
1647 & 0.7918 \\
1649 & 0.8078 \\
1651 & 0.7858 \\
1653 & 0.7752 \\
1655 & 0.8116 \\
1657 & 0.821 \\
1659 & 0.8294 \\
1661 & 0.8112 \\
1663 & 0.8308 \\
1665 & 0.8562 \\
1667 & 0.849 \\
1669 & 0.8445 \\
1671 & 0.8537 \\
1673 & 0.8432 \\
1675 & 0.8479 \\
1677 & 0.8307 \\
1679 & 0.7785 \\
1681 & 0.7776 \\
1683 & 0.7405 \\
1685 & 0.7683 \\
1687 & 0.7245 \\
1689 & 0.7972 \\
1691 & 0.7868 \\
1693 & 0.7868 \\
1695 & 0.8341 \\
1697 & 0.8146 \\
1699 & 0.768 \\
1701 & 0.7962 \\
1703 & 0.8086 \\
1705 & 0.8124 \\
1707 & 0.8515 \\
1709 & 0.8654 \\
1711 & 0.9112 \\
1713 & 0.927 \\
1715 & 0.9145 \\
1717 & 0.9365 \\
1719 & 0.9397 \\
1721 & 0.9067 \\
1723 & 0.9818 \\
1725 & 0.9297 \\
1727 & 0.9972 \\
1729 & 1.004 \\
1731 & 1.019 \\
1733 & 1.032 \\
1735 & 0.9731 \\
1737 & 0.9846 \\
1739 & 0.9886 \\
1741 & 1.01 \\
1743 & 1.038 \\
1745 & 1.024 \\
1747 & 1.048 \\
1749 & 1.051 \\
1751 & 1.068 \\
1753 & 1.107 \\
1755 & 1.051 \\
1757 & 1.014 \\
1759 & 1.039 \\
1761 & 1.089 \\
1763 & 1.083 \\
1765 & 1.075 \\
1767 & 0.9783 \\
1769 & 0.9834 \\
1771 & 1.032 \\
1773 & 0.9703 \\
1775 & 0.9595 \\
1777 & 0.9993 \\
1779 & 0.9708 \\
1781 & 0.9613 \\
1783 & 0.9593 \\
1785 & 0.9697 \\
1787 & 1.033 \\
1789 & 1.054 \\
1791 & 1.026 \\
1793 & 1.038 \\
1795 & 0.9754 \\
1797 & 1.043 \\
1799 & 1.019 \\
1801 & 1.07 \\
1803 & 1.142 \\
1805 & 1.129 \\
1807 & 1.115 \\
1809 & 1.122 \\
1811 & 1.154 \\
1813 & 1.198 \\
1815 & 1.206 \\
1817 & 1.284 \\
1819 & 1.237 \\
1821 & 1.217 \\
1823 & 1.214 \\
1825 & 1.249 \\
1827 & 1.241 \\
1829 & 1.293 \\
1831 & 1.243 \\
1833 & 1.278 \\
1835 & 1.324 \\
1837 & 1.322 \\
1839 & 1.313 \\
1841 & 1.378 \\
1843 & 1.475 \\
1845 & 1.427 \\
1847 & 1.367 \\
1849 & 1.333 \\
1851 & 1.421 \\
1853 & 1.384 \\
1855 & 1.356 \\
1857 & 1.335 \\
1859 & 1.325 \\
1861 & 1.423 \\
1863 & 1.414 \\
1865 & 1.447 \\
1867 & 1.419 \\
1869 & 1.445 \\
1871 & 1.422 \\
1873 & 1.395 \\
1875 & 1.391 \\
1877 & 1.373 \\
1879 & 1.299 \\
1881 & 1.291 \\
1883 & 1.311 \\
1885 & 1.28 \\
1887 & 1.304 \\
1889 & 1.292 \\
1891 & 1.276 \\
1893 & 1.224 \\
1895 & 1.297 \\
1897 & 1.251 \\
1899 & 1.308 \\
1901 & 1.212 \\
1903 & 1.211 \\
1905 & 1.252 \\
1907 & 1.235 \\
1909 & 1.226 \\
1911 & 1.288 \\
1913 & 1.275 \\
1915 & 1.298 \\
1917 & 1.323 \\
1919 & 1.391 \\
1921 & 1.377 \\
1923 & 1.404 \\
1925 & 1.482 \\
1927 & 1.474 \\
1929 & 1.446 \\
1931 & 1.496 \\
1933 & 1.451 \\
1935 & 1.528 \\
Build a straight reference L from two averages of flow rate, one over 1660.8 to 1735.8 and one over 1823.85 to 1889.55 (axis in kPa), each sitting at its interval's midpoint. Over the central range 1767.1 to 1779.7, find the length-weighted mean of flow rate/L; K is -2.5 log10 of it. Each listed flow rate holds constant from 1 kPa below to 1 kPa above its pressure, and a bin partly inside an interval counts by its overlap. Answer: 0.113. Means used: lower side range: 0.862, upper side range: 1.35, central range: 0.986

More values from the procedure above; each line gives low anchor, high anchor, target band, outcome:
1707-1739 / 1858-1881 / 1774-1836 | 0.076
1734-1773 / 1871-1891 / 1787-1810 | 0.071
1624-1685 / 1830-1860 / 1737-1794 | 0.096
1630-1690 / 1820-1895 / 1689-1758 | 0.040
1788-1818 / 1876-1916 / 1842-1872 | -0.164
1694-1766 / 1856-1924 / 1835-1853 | -0.131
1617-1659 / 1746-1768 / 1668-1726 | 0.085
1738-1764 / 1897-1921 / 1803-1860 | -0.103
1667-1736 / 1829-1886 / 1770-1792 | 0.128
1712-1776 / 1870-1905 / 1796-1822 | -0.009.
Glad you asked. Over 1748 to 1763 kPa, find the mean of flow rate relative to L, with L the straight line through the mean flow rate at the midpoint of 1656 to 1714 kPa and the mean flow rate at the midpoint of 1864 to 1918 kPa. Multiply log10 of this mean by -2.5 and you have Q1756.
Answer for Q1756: -0.079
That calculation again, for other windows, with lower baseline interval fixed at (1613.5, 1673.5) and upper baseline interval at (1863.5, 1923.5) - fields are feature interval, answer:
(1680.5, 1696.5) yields 0.14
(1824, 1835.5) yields -0.08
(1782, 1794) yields 0.08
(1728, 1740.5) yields -0.02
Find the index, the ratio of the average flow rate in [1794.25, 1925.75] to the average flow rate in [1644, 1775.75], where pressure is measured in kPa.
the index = 1.42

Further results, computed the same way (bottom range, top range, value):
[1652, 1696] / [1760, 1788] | 1.24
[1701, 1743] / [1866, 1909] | 1.39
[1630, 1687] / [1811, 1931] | 1.66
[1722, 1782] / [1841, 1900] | 1.33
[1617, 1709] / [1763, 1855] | 1.47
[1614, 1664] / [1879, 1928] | 1.68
